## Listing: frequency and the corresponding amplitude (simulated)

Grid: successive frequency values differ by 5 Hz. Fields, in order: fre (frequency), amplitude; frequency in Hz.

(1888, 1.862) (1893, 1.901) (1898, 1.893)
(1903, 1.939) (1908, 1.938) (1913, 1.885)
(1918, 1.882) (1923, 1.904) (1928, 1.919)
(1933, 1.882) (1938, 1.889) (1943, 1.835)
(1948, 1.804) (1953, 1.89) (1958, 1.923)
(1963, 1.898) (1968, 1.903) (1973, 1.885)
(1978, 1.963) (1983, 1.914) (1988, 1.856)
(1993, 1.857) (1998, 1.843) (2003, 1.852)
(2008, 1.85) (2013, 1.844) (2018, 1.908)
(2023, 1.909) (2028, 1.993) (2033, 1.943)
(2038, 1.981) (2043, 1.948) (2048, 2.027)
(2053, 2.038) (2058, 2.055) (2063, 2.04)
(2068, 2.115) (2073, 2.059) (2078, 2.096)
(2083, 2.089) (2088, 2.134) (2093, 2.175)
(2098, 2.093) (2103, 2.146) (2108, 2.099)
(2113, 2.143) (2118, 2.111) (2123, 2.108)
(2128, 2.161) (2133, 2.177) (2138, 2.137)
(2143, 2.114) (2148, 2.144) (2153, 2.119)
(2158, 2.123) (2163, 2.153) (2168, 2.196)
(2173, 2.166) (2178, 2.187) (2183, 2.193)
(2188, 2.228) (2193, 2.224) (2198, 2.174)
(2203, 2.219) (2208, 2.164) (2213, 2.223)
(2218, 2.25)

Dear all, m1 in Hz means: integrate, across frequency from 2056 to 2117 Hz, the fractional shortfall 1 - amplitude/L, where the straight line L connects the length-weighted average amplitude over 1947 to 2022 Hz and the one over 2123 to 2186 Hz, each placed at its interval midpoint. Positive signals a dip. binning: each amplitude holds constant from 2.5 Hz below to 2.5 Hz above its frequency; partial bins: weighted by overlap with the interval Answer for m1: -1.8 Hz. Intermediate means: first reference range 1.88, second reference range 2.15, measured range 2.1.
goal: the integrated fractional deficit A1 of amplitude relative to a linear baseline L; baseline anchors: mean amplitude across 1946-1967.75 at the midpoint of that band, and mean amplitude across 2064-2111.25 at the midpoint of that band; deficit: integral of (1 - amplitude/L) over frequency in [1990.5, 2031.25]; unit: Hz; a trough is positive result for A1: 1.9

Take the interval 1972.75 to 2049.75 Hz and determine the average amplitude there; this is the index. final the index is 1.91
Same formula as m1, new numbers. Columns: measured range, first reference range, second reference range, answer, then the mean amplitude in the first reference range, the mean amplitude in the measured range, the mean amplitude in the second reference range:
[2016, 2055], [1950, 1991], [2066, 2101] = 1.03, 1.9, 1.97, 2.11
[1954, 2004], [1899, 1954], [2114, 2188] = 1.51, 1.89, 1.89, 2.15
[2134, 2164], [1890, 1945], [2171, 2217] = 0.24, 1.9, 2.13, 2.2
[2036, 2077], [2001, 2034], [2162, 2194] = -1.36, 1.9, 2.04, 2.19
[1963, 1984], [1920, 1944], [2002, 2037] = -0.19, 1.89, 1.91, 1.91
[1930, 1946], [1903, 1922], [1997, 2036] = 0.30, 1.91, 1.87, 1.9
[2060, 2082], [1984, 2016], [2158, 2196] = -0.99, 1.85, 2.08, 2.19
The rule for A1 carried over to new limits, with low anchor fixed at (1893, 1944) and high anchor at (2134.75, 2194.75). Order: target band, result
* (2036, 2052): 0.3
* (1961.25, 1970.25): 0.2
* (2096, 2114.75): -0.2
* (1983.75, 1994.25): 0.6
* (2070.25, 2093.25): -0.3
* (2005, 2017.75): 0.9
